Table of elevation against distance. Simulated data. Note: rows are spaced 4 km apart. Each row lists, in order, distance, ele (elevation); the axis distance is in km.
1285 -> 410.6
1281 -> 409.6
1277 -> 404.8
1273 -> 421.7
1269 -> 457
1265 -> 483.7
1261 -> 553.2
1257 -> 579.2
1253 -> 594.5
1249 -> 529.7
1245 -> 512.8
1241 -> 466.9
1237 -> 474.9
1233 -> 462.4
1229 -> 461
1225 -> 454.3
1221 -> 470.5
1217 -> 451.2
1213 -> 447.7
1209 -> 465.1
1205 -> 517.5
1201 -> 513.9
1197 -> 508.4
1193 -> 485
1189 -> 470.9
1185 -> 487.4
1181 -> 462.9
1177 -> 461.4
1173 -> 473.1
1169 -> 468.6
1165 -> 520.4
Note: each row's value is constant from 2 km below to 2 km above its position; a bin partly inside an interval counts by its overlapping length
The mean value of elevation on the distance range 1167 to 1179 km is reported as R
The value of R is 468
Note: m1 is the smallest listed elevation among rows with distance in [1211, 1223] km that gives 447.7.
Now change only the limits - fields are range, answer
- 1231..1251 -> 462.4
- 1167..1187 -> 461.4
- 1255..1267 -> 483.7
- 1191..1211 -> 465.1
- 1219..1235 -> 454.3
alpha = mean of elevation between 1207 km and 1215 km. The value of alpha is 456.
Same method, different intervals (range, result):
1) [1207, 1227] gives 458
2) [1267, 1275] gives 439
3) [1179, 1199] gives 483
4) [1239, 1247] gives 490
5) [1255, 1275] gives 499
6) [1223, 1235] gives 459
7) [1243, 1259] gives 554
